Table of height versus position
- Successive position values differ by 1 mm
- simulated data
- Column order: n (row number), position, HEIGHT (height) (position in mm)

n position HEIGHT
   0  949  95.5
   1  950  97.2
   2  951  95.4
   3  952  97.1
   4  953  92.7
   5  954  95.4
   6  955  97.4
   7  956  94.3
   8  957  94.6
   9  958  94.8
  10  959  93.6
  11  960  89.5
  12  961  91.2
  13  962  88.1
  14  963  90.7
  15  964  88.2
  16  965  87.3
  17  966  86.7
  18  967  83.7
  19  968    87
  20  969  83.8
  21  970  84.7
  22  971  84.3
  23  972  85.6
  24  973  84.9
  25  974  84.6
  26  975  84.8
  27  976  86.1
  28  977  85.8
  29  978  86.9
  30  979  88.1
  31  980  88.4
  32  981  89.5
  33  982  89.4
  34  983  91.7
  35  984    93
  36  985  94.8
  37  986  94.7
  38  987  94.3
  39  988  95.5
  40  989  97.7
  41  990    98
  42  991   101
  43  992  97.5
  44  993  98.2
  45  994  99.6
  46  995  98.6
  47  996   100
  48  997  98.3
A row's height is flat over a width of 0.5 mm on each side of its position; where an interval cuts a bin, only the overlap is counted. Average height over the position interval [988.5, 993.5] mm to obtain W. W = 98.5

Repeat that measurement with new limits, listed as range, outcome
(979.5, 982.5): 89.1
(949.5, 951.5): 96.3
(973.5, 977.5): 85.3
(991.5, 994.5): 98.4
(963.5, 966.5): 87.4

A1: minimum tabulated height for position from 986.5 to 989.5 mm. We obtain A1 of 94.3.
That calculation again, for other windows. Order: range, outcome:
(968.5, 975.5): 83.8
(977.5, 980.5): 86.9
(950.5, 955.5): 92.7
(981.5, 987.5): 89.4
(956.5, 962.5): 88.1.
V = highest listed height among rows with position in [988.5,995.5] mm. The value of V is 101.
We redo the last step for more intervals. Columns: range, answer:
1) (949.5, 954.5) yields 97.2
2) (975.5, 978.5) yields 86.9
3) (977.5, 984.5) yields 93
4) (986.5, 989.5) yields 97.7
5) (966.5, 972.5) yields 87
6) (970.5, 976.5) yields 86.1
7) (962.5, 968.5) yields 90.7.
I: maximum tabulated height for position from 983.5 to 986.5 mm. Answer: 94.8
